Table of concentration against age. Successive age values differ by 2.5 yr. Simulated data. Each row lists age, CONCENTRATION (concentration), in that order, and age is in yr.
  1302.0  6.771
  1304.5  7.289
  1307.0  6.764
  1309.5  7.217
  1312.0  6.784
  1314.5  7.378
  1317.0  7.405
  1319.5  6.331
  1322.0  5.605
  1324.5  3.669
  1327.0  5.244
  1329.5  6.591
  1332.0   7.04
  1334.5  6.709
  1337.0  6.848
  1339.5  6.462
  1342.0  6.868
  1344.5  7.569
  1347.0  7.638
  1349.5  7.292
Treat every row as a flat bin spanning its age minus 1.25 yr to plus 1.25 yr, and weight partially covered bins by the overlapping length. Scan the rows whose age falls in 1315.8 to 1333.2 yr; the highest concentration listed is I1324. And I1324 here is 7.405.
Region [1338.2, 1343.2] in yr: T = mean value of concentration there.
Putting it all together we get 6.66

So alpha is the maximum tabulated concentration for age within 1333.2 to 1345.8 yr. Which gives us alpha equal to 7.569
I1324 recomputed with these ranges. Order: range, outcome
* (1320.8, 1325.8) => 5.605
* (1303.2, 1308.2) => 7.289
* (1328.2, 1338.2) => 7.04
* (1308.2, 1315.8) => 7.378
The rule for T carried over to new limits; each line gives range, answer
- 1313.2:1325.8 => 6.08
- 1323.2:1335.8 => 5.85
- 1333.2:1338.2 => 6.78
